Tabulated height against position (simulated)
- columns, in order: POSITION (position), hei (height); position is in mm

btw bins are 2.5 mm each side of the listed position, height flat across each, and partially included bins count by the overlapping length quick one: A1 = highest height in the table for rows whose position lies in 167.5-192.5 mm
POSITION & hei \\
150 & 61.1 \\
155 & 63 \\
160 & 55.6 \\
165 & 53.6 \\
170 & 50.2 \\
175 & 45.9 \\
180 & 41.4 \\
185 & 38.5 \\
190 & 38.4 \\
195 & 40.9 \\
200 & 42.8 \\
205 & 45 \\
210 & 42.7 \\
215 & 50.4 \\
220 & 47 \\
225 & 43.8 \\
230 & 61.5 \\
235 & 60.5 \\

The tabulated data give 50.2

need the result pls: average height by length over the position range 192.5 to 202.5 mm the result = 41.9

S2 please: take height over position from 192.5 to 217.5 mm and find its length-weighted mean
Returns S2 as 44.4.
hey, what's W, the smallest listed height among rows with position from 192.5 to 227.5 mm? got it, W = 40.9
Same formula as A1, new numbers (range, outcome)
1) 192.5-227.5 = 50.4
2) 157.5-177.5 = 55.6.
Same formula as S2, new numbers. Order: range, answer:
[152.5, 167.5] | 57.4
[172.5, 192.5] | 41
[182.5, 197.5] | 39.3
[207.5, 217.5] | 46.5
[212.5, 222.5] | 48.7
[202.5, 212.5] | 43.9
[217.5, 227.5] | 45.4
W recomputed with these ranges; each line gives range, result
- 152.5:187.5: 38.5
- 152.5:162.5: 55.6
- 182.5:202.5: 38.4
